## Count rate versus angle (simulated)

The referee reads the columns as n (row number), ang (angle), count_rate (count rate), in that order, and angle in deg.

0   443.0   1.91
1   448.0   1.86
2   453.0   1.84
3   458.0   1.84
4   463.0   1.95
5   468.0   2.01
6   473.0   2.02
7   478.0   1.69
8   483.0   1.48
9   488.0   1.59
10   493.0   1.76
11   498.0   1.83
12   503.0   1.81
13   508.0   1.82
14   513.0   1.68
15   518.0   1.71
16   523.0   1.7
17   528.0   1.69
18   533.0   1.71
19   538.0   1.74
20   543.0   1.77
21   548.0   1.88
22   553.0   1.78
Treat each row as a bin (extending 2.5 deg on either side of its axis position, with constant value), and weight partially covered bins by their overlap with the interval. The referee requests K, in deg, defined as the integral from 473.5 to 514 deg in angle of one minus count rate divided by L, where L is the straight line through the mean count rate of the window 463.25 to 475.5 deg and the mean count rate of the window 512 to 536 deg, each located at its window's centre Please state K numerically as 3.0 deg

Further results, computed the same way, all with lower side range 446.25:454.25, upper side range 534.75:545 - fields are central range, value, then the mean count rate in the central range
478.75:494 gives 1.7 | 1.6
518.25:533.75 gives 0.6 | 1.7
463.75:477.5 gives -1.0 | 1.96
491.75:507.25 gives -0.1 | 1.81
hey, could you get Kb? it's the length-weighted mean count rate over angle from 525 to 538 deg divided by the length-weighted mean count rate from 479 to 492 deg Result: 1.08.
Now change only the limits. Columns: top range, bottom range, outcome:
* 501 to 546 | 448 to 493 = 0.96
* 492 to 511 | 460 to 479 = 0.93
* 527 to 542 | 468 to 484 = 0.96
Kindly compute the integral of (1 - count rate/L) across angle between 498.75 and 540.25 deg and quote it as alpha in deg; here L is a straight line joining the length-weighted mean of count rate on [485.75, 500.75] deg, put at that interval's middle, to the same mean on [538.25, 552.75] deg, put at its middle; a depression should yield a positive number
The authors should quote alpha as 0.7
